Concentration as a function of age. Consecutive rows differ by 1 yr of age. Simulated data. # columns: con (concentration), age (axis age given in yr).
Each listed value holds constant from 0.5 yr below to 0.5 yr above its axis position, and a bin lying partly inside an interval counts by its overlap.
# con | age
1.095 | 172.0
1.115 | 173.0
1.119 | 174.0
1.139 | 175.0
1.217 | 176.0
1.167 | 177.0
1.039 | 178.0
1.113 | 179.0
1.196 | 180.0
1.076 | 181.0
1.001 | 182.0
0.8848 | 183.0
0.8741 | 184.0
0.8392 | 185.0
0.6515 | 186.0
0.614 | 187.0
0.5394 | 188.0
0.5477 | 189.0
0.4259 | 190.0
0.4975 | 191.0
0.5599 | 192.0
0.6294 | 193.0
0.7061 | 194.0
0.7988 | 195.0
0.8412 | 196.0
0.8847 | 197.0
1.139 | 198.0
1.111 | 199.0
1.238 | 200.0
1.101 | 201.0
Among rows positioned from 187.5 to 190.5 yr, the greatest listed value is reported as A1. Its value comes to 0.5477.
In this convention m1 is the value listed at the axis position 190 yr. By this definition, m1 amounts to 0.4259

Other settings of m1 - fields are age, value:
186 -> 0.6515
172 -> 1.095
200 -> 1.238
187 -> 0.614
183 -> 0.8848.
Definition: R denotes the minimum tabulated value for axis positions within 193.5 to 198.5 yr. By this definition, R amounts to 0.7061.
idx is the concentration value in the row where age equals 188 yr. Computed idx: 0.5394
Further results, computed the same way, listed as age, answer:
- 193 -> 0.6294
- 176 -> 1.217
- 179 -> 1.113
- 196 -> 0.8412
